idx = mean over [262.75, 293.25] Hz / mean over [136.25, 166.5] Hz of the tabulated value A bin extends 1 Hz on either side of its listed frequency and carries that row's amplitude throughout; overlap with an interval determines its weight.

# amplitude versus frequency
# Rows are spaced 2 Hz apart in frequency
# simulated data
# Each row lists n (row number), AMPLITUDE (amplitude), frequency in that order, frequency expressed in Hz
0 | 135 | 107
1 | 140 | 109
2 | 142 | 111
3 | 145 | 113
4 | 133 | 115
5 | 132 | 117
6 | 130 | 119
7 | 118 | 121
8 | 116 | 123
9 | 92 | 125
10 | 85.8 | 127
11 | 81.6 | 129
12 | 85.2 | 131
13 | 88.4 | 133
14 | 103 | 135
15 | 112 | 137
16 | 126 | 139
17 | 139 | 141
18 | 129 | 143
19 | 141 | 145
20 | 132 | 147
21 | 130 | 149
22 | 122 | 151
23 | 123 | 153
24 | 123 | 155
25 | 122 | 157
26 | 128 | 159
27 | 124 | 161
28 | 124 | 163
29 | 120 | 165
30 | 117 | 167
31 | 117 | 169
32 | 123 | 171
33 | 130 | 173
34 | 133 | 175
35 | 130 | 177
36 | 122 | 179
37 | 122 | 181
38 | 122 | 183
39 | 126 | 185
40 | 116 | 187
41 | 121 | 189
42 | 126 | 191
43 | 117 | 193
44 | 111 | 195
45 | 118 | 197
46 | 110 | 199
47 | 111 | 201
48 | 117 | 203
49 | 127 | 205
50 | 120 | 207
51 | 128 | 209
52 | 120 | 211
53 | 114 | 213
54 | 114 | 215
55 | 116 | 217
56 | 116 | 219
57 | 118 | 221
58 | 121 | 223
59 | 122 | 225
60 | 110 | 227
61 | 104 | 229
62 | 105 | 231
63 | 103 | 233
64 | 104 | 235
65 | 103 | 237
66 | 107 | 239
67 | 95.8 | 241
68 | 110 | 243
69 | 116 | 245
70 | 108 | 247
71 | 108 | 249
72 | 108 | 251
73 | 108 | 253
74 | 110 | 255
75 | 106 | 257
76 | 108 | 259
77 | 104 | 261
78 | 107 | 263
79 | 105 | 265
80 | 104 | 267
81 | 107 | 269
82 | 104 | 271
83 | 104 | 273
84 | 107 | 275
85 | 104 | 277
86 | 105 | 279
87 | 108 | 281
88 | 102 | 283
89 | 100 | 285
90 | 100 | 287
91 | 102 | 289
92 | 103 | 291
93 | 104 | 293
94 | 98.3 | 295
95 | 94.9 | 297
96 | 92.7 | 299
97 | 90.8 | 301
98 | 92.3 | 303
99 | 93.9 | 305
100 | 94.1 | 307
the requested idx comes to 0.82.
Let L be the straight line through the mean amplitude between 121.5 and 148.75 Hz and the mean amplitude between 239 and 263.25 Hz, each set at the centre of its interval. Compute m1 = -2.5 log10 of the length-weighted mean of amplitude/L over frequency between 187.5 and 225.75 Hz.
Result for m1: -0.091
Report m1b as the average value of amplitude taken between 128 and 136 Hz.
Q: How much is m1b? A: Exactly 89.6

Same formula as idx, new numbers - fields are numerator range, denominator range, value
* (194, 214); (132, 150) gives 0.96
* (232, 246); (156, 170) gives 0.87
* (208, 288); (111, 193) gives 0.90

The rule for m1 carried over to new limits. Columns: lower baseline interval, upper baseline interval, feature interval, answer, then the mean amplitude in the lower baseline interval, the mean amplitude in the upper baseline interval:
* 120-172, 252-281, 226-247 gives 0.03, 116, 106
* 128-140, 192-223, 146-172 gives -0.17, 99.4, 117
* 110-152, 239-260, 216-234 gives -0.03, 118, 108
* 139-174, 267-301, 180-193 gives -0.01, 126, 102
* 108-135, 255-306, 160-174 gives -0.11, 114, 102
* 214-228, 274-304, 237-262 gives 0.03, 117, 100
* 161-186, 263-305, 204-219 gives -0.03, 124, 101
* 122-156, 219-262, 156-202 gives -0.09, 113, 109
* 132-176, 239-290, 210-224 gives -0.04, 123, 106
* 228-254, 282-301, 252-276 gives -0.03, 106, 99.2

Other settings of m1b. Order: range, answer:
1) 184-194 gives 121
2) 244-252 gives 110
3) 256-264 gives 106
